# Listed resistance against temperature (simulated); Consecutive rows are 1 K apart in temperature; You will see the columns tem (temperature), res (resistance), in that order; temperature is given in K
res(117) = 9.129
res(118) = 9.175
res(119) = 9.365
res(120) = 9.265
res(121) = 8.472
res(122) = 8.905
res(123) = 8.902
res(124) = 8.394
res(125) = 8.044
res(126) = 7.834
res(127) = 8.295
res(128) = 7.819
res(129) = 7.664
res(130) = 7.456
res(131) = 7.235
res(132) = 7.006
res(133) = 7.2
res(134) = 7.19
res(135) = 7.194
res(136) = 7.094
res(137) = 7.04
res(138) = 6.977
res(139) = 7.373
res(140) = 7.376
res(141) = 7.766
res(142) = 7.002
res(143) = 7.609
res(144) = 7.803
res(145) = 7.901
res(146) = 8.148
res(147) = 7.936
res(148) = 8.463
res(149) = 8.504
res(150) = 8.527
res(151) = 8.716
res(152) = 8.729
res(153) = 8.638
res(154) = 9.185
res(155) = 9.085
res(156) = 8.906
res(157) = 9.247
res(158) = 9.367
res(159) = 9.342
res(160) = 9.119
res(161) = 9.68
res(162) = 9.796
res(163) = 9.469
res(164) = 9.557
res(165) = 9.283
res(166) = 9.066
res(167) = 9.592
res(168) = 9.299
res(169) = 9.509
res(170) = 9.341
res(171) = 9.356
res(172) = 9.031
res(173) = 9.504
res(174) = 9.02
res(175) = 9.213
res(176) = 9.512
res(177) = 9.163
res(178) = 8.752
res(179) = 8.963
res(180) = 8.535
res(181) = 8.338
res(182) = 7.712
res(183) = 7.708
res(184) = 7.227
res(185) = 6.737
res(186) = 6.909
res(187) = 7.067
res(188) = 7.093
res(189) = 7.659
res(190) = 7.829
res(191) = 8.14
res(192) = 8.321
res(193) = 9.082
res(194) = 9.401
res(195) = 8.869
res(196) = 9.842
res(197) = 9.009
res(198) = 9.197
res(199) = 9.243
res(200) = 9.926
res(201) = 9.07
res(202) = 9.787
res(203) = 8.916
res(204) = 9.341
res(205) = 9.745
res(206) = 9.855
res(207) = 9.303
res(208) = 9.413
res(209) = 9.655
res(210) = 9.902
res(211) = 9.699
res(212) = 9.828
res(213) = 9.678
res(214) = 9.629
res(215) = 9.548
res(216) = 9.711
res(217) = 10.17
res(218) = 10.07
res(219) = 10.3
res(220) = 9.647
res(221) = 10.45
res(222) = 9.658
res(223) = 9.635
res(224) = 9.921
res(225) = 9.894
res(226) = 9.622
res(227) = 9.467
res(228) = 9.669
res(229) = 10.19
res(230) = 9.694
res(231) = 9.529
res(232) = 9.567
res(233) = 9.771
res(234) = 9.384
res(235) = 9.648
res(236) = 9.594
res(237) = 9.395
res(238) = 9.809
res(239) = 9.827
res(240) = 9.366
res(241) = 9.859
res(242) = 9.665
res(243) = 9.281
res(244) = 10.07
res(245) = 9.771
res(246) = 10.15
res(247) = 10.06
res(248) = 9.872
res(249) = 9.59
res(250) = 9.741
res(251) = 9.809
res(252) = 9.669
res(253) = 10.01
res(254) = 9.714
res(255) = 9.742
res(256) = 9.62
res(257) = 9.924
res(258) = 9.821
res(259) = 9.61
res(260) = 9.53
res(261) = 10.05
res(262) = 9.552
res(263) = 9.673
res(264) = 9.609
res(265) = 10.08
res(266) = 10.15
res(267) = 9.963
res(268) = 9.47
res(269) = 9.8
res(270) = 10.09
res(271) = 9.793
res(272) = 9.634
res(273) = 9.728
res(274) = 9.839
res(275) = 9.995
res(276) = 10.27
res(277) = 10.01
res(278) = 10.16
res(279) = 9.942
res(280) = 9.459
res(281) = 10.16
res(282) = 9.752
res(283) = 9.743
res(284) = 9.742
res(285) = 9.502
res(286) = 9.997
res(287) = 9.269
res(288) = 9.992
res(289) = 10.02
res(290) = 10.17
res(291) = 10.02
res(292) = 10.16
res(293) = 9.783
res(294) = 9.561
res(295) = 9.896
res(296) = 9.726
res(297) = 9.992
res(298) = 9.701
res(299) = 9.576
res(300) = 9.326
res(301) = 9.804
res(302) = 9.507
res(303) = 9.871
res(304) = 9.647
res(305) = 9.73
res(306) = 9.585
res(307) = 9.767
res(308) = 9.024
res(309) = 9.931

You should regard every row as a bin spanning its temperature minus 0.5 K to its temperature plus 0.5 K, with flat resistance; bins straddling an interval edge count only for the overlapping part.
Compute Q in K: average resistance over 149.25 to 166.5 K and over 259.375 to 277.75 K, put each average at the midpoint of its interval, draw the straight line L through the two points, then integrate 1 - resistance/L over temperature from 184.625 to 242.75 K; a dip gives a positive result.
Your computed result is 1.0 K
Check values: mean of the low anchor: 9.15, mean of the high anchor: 9.85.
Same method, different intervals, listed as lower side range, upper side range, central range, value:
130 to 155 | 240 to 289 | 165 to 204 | -1.1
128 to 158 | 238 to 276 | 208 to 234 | -1.6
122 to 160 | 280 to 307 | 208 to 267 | -4.1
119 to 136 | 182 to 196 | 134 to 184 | -4.2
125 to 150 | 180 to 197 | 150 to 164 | -2.5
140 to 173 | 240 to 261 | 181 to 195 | 2.0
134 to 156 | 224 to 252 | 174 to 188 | 0.8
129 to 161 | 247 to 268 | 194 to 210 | -0.9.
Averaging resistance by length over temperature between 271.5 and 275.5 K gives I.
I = 9.8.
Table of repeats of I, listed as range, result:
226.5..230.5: 9.76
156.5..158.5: 9.31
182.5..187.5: 7.13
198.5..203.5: 9.39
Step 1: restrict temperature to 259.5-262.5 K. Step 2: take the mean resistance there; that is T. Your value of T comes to 9.71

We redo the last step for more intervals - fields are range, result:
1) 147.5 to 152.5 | 8.59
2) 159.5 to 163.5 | 9.52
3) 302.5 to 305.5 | 9.75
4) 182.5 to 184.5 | 7.47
